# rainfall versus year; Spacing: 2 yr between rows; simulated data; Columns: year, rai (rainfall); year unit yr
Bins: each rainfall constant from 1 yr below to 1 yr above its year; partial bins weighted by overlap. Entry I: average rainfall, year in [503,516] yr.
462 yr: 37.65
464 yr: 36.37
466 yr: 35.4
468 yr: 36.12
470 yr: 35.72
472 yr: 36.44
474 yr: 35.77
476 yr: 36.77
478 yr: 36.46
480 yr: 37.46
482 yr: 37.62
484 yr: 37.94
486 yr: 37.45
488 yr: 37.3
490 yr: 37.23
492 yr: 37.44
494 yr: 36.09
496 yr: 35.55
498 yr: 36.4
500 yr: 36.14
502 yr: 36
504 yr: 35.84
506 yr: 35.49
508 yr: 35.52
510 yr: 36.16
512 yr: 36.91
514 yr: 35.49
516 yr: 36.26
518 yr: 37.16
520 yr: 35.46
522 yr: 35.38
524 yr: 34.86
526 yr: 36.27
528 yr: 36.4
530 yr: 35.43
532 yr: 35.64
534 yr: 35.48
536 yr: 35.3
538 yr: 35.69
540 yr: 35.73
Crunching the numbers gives 35.9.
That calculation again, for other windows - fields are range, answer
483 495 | 37.2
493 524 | 36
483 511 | 36.5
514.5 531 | 35.9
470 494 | 37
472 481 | 36.6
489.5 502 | 36.4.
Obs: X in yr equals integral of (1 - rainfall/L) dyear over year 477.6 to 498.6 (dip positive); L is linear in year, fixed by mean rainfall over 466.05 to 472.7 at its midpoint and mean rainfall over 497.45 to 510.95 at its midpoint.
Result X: -0.6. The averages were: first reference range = 36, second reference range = 35.9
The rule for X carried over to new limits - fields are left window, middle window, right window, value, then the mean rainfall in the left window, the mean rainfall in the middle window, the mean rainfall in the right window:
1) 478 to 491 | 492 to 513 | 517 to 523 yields 0.4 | 37.4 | 36.1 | 36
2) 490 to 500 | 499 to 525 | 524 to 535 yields 0.1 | 36.4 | 35.9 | 35.8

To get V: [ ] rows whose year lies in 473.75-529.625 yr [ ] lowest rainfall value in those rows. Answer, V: 34.86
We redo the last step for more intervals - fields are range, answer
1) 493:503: 35.55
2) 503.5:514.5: 35.49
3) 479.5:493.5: 37.23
